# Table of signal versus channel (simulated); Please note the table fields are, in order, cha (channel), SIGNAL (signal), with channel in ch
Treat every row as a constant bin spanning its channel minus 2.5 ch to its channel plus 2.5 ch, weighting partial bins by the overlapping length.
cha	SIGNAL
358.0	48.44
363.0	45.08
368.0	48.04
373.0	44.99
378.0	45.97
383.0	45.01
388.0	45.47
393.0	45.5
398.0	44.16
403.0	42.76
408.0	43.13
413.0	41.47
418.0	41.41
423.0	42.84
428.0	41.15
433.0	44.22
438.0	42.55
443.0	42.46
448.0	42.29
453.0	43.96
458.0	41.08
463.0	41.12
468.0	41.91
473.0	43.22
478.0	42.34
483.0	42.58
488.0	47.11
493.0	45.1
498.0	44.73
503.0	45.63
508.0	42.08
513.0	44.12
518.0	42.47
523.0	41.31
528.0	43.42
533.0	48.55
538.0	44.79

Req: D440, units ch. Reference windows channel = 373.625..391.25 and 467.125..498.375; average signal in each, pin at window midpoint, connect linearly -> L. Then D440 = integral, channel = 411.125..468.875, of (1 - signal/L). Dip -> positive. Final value 3.0 ch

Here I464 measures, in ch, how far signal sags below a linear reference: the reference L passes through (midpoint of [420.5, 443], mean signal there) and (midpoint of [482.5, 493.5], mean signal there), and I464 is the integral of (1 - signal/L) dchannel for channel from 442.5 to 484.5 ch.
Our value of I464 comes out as 1.8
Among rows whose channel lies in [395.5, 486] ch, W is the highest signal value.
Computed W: 44.22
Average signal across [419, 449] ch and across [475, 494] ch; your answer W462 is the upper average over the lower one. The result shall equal 1.0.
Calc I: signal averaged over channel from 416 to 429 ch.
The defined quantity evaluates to 41.9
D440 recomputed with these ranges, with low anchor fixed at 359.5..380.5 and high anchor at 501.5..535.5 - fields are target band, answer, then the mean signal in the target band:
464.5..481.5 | 0.8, 42.4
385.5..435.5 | 2.5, 43.2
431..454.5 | 1.0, 43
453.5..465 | 0.8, 41.6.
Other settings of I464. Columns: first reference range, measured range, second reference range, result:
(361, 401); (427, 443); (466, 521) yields 0.68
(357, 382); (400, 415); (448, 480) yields 0.72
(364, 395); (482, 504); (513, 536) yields -0.39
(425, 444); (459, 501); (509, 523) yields -0.72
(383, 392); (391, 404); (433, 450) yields 0.18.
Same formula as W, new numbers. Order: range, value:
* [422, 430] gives 42.84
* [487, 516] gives 47.11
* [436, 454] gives 43.96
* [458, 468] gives 41.91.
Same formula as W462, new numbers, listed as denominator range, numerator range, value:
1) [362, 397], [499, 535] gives 0.96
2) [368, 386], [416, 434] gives 0.93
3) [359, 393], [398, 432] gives 0.92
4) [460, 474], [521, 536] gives 1.06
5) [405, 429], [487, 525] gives 1.05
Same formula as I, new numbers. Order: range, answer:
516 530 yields 42.4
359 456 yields 43.9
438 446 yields 42.5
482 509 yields 44.8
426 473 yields 42.4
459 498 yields 43.3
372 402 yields 45.1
